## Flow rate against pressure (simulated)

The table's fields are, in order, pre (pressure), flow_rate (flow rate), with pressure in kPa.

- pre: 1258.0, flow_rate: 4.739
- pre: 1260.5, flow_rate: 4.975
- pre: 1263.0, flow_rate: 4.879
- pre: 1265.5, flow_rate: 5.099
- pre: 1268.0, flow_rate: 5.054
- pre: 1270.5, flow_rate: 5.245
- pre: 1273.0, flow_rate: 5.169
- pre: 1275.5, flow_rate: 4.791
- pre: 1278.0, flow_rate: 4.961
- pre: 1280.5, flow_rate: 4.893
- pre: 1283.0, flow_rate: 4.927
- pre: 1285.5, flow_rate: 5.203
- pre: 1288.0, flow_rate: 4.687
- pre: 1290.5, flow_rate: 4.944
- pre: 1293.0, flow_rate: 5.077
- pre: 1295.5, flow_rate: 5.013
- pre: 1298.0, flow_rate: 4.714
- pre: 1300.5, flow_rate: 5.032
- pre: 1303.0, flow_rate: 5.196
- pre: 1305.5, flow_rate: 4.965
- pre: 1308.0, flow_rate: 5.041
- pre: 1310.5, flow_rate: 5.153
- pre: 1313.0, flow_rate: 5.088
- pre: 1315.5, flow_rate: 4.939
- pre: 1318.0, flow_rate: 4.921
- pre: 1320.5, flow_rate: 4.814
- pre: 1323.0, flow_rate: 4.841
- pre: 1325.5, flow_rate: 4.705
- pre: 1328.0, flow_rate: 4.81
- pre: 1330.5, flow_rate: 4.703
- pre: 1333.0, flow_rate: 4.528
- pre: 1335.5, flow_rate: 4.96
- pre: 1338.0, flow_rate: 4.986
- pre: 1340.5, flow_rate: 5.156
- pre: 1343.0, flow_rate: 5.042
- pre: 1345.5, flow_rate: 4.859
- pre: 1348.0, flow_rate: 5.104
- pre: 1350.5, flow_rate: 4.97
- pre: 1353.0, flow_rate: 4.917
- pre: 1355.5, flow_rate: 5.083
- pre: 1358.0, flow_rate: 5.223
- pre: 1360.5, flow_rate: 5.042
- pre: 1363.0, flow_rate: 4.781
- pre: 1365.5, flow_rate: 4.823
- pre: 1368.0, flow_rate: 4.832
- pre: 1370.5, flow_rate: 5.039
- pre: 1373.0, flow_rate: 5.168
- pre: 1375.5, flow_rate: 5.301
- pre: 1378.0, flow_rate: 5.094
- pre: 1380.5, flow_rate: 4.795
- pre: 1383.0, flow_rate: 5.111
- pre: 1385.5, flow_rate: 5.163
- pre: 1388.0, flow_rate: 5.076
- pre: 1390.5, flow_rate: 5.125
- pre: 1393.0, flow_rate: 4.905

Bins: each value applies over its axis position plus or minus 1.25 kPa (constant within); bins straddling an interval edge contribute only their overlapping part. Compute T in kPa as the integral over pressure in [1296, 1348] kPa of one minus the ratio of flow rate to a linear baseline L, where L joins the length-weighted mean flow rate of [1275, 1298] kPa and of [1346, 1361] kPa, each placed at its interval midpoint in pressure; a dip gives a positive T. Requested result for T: 0.69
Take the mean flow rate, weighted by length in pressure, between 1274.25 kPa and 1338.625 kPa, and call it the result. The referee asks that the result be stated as 4.92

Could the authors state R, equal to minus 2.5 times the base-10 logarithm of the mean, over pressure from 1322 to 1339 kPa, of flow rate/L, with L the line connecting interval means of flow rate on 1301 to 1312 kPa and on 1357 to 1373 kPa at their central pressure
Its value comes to 0.06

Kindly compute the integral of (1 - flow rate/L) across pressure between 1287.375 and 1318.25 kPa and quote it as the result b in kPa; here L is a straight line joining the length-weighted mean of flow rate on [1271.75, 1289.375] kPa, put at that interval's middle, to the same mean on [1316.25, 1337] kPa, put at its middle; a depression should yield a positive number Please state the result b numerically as -0.75 kPa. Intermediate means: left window 4.95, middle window 4.99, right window 4.79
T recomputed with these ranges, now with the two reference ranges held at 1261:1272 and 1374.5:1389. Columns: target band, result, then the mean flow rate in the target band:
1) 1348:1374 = 0.5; 4.99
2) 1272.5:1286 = 0.3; 4.97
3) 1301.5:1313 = 0.0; 5.09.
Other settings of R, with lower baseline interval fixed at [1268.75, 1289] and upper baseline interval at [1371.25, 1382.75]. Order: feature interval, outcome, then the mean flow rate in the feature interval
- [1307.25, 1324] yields 0.01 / 4.97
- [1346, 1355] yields 0.02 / 4.99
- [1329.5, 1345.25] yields 0.03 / 4.9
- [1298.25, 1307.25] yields 0.00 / 5.02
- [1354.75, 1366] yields 0.02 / 5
